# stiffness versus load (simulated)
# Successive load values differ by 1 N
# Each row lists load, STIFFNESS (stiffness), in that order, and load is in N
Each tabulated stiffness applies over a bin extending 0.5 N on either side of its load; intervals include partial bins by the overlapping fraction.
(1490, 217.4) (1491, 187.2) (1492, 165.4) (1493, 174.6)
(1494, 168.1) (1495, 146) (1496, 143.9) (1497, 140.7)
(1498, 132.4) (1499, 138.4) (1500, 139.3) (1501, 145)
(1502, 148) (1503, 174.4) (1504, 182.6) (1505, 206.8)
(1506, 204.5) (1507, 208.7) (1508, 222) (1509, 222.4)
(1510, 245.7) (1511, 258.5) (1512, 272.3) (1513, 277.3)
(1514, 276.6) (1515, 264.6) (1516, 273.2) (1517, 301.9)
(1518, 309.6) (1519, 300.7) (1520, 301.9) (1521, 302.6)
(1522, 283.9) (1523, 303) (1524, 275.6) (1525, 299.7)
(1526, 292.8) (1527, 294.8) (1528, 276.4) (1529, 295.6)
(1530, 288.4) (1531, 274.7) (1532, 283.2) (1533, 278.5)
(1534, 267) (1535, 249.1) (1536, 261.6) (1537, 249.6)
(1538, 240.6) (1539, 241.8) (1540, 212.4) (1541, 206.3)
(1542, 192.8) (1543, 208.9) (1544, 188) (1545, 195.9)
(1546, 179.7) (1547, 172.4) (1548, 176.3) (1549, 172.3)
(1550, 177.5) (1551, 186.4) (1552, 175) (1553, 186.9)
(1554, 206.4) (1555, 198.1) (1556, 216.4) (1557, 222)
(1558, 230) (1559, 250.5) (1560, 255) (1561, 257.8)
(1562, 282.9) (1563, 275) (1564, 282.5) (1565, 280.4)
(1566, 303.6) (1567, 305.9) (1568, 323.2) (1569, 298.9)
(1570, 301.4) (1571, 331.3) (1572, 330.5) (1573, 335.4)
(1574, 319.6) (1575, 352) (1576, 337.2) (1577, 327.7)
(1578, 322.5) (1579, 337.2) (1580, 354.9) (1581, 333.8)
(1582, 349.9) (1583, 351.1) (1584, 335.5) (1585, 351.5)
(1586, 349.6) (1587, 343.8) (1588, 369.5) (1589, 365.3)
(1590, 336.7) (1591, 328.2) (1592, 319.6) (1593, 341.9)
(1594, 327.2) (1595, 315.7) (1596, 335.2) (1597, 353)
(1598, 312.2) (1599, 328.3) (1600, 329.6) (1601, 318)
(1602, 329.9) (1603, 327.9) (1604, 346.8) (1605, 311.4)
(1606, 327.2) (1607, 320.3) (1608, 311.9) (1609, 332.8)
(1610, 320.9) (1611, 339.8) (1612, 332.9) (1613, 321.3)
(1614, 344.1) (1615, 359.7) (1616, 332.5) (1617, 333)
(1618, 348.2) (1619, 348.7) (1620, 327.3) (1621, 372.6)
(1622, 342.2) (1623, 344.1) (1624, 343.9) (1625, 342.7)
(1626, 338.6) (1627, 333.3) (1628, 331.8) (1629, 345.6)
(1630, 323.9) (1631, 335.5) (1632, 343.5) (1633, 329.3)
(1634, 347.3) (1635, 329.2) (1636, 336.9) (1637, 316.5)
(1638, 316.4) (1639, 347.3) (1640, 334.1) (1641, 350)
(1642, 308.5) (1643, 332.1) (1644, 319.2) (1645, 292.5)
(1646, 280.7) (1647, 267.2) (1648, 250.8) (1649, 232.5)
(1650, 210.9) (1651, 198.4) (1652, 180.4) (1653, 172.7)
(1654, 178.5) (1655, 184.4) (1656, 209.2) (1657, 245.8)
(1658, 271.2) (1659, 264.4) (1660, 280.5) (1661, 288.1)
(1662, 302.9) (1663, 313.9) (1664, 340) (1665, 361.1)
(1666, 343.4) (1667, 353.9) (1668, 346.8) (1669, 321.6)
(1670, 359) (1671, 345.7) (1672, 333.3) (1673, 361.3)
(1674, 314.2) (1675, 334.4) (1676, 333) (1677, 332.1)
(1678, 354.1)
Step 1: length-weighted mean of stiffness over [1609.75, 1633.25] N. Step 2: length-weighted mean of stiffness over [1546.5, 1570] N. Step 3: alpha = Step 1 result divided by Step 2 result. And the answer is 1.43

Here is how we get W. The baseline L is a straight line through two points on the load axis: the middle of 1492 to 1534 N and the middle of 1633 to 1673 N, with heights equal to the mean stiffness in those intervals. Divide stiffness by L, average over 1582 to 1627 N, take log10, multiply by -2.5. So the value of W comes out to -0.23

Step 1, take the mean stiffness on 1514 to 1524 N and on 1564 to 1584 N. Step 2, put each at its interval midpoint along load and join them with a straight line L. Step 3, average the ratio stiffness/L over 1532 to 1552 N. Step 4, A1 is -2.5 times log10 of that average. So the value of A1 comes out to 0.38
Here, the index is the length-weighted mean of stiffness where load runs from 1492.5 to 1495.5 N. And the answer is 163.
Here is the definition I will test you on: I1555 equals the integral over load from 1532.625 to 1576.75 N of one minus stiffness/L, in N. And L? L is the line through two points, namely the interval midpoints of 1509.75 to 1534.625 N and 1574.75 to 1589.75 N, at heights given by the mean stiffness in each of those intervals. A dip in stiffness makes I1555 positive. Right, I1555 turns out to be 9.7 N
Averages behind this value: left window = 284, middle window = 248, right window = 345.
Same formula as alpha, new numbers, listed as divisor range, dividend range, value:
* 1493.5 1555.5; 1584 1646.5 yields 1.47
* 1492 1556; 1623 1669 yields 1.32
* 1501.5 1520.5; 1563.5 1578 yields 1.29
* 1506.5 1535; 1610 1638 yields 1.22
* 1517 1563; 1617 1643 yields 1.38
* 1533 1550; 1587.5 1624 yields 1.56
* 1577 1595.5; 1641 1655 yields 0.73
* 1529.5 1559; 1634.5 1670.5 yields 1.31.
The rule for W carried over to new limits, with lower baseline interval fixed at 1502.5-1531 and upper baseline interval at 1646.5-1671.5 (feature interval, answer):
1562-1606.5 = -0.22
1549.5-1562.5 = 0.22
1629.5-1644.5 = -0.22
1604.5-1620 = -0.22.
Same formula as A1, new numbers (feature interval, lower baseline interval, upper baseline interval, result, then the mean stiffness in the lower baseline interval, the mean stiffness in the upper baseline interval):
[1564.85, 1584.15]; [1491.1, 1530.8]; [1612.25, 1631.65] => -0.115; 232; 340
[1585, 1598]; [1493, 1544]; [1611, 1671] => -0.213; 237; 308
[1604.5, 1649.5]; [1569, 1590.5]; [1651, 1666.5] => -0.122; 339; 260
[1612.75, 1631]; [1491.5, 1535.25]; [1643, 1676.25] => -0.243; 237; 285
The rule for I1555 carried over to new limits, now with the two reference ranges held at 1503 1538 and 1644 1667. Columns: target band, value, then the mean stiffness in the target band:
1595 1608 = -3.17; 327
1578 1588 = -3.09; 345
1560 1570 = -0.92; 289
